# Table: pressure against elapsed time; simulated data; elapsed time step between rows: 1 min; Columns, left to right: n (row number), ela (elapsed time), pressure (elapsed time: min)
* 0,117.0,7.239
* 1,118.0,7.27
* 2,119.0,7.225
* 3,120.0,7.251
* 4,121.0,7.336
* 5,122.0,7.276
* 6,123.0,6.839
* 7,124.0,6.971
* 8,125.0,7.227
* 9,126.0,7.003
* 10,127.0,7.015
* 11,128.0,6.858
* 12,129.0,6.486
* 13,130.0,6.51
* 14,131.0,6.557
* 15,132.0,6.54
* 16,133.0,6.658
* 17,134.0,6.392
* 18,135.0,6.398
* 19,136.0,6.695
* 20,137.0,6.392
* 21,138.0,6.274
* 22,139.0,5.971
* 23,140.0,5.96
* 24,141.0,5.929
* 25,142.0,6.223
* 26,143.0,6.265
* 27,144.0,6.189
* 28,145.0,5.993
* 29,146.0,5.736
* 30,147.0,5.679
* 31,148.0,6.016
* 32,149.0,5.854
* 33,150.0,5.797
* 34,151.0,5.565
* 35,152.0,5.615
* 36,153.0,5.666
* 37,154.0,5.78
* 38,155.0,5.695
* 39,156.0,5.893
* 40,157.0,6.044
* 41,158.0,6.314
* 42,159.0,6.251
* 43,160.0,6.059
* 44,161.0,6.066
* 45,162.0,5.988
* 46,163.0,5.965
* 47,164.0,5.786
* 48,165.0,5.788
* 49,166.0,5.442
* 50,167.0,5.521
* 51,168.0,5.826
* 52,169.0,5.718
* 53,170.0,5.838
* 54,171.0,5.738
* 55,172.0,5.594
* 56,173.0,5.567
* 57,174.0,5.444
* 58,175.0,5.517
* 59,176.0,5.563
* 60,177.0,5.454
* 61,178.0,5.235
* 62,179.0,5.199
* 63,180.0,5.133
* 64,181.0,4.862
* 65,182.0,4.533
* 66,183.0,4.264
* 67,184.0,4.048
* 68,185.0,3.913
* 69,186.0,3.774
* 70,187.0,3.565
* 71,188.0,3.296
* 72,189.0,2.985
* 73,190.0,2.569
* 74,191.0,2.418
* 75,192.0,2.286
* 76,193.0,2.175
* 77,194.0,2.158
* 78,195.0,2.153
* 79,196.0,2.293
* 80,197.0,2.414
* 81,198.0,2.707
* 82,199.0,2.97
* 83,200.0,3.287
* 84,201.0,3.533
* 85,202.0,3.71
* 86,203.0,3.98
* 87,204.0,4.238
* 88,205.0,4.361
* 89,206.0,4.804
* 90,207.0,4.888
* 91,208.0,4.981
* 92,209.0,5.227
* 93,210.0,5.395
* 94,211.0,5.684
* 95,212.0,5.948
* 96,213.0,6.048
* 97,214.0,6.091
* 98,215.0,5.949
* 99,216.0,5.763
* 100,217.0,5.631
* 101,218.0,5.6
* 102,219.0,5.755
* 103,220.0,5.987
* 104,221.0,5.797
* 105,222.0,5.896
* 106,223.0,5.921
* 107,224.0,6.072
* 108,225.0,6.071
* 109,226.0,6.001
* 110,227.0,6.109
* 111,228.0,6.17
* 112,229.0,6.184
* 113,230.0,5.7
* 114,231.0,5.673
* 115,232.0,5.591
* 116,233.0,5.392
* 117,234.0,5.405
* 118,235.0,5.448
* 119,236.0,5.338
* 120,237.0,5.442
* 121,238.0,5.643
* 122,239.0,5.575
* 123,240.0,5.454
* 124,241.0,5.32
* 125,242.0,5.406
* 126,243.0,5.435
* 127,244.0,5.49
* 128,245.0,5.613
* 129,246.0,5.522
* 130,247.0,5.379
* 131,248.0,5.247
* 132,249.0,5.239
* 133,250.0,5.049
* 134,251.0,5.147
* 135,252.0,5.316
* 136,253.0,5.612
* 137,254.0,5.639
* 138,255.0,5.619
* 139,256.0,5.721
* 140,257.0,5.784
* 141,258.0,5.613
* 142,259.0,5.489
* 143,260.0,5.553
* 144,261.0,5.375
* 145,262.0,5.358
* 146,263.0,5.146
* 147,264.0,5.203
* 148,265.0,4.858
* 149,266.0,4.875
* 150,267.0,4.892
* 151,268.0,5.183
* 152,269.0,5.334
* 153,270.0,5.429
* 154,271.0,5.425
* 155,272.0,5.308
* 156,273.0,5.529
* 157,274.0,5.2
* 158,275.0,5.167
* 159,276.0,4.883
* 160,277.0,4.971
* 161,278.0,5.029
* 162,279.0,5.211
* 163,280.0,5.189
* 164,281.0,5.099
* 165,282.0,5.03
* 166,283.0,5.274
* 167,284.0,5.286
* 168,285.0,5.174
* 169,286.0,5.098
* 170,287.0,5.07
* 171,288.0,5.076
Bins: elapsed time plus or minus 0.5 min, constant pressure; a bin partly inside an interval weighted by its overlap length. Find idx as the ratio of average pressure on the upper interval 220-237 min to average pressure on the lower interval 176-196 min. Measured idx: 1.6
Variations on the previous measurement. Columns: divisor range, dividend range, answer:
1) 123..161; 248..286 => 0.85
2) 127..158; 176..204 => 0.58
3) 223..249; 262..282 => 0.92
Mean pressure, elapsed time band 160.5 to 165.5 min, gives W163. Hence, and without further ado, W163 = 5.92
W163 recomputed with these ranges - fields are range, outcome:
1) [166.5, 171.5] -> 5.73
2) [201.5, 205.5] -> 4.07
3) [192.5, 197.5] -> 2.24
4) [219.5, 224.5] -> 5.93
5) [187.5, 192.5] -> 2.71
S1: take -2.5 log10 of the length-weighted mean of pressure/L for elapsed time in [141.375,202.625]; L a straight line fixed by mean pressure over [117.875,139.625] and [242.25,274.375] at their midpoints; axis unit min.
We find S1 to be 0.29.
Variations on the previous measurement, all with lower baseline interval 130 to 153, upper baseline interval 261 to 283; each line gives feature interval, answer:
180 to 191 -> 0.465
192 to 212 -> 0.447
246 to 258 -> -0.027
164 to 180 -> 0.065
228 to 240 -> -0.031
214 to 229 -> -0.074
